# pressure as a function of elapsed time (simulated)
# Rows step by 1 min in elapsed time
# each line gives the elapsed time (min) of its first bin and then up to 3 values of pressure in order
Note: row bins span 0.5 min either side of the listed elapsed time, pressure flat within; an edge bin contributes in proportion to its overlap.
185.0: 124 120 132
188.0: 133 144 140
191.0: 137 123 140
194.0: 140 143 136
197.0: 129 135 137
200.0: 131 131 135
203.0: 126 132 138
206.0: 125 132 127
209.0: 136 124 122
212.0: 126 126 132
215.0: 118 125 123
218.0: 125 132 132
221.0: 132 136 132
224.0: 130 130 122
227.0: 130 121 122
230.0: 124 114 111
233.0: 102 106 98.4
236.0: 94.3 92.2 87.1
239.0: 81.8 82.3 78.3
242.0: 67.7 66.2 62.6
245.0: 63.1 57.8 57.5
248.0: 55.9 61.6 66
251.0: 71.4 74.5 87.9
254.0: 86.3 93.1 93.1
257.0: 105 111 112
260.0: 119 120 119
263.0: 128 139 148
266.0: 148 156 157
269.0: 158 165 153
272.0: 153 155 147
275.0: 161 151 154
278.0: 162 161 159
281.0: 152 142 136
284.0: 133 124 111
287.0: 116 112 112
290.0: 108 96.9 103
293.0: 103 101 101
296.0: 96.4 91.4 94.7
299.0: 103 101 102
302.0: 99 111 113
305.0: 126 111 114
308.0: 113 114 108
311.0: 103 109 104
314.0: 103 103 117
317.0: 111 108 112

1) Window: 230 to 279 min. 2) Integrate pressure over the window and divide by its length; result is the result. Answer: 110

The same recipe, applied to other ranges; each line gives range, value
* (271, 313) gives 121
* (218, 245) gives 107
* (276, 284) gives 151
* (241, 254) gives 67.3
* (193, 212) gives 132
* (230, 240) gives 99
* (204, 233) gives 126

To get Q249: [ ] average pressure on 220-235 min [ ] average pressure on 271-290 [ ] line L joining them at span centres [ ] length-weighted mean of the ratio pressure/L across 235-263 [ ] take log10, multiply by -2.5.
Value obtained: 0.459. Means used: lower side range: 122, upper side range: 141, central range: 85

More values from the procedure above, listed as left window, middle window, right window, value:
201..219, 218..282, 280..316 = 0.04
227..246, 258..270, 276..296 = -0.22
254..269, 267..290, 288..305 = -0.25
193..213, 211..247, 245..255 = -0.09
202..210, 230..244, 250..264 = 0.24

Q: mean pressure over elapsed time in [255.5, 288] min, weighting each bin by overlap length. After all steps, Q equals 139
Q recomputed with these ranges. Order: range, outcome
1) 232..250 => 78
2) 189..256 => 112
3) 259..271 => 141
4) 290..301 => 99.7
